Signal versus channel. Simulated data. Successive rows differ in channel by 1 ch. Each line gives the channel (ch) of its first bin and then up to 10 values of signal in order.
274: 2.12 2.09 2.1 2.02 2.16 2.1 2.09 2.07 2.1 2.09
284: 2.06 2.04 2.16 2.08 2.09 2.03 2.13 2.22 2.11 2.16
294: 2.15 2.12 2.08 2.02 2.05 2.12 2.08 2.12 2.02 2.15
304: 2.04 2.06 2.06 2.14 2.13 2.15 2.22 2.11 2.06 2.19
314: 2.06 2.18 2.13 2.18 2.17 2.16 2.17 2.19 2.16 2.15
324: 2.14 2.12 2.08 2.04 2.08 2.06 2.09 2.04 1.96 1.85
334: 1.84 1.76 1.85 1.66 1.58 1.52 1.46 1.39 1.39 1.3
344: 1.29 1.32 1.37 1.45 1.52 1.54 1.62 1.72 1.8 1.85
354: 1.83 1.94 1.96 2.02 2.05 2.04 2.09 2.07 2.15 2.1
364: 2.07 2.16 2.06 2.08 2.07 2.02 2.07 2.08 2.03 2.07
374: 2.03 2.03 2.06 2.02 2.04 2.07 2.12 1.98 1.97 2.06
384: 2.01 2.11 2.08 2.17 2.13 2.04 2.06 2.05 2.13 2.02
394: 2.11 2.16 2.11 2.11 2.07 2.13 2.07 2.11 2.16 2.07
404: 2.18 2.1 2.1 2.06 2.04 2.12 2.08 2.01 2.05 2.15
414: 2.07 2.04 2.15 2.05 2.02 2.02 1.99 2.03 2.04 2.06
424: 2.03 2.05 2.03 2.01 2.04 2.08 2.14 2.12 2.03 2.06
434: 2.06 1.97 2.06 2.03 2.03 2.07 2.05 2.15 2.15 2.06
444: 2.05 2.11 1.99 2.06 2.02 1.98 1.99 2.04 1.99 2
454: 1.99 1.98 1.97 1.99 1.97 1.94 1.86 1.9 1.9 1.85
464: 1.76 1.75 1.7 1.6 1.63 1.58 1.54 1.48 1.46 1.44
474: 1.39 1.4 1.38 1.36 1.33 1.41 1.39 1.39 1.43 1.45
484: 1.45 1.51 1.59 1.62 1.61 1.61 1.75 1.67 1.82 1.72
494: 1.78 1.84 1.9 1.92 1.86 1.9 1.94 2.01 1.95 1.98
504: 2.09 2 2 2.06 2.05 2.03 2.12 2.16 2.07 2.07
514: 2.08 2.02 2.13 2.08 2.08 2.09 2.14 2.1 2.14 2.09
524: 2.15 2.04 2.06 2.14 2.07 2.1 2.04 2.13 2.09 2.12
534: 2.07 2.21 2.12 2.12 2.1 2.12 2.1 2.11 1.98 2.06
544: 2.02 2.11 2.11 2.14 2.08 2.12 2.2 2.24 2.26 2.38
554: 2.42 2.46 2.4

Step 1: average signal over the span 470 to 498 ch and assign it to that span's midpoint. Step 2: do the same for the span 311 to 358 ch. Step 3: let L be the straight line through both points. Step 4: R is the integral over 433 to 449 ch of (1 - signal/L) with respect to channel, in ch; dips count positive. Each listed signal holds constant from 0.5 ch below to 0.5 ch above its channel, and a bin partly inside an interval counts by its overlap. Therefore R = -3.9 ch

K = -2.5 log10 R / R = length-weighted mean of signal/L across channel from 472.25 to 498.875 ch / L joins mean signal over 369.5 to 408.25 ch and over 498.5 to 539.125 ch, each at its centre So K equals 0.30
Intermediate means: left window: 2.08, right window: 2.07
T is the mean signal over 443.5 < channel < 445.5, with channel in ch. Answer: 2.08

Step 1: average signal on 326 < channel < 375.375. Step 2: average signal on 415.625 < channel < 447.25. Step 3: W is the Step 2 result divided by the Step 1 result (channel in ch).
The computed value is 1.1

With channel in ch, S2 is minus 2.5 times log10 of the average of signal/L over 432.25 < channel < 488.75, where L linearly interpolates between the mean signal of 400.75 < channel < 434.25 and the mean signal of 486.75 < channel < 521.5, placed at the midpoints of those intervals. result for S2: 0.13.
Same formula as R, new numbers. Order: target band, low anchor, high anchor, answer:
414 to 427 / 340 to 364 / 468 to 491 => -3.6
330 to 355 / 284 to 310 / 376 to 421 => 5.4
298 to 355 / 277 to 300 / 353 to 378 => 4.5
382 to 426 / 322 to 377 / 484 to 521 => -4.4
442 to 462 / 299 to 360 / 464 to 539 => -1.4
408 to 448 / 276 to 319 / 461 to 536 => -2.6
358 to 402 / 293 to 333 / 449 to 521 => -1.9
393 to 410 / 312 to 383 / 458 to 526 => -2.0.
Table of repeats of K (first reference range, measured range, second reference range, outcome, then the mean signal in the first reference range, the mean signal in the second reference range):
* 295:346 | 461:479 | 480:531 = 0.22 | 1.96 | 1.91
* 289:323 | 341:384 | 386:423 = 0.11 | 2.12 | 2.08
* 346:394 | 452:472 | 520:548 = 0.14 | 1.99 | 2.1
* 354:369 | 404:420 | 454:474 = -0.09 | 2.05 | 1.75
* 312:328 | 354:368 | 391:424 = 0.03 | 2.14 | 2.08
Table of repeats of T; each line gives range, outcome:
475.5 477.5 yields 1.37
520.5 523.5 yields 2.11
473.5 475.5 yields 1.4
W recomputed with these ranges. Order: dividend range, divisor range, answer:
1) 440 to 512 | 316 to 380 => 0.94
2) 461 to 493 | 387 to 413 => 0.75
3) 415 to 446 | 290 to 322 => 0.97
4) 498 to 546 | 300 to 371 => 1.07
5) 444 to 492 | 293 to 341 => 0.84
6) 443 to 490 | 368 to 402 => 0.83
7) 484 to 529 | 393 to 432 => 0.94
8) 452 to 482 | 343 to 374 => 0.89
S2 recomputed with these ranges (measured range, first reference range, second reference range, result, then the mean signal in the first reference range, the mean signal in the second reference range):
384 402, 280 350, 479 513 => -0.11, 1.96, 1.81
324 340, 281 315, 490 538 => 0.11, 2.1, 2.03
